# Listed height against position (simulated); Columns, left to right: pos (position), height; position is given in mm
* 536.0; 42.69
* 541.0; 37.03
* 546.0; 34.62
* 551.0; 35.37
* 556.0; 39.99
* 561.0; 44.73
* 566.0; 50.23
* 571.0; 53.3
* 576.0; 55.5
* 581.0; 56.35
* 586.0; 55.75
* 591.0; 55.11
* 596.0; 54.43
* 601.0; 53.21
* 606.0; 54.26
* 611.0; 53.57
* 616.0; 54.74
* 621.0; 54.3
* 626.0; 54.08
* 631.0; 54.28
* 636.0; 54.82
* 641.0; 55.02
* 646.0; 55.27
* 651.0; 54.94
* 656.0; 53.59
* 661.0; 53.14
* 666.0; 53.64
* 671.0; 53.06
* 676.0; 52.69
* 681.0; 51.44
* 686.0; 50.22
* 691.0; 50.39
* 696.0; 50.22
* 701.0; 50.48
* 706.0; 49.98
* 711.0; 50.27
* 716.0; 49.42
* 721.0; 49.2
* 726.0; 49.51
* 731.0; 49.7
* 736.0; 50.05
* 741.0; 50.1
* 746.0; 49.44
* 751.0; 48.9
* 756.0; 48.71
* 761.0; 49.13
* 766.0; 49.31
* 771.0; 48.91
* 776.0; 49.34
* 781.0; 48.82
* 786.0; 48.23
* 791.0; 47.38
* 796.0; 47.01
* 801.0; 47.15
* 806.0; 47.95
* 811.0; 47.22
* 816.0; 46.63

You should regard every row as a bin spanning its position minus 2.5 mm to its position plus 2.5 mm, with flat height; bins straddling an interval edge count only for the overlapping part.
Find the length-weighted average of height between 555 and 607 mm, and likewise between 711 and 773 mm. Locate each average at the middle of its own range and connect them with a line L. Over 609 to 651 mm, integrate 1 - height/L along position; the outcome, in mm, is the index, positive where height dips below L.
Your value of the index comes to -2.5 mm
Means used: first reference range 52.4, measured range 54.5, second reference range 49.4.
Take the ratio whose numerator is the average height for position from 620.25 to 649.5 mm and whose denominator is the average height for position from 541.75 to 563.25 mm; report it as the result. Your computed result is 1.42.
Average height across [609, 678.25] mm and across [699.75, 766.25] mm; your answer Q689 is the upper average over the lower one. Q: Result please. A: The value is 0.92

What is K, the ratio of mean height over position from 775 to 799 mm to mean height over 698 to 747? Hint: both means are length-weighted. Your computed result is 1.0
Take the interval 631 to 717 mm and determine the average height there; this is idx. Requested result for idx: 52.4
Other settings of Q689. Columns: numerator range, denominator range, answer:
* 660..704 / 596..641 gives 0.95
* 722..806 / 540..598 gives 1.02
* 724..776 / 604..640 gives 0.91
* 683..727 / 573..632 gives 0.92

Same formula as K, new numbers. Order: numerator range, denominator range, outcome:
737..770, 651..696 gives 0.94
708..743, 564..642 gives 0.92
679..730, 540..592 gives 1.06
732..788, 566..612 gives 0.90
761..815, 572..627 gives 0.88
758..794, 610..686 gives 0.91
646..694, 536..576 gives 1.22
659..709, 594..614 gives 0.96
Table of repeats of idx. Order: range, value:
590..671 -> 54.2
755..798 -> 48.5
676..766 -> 49.9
